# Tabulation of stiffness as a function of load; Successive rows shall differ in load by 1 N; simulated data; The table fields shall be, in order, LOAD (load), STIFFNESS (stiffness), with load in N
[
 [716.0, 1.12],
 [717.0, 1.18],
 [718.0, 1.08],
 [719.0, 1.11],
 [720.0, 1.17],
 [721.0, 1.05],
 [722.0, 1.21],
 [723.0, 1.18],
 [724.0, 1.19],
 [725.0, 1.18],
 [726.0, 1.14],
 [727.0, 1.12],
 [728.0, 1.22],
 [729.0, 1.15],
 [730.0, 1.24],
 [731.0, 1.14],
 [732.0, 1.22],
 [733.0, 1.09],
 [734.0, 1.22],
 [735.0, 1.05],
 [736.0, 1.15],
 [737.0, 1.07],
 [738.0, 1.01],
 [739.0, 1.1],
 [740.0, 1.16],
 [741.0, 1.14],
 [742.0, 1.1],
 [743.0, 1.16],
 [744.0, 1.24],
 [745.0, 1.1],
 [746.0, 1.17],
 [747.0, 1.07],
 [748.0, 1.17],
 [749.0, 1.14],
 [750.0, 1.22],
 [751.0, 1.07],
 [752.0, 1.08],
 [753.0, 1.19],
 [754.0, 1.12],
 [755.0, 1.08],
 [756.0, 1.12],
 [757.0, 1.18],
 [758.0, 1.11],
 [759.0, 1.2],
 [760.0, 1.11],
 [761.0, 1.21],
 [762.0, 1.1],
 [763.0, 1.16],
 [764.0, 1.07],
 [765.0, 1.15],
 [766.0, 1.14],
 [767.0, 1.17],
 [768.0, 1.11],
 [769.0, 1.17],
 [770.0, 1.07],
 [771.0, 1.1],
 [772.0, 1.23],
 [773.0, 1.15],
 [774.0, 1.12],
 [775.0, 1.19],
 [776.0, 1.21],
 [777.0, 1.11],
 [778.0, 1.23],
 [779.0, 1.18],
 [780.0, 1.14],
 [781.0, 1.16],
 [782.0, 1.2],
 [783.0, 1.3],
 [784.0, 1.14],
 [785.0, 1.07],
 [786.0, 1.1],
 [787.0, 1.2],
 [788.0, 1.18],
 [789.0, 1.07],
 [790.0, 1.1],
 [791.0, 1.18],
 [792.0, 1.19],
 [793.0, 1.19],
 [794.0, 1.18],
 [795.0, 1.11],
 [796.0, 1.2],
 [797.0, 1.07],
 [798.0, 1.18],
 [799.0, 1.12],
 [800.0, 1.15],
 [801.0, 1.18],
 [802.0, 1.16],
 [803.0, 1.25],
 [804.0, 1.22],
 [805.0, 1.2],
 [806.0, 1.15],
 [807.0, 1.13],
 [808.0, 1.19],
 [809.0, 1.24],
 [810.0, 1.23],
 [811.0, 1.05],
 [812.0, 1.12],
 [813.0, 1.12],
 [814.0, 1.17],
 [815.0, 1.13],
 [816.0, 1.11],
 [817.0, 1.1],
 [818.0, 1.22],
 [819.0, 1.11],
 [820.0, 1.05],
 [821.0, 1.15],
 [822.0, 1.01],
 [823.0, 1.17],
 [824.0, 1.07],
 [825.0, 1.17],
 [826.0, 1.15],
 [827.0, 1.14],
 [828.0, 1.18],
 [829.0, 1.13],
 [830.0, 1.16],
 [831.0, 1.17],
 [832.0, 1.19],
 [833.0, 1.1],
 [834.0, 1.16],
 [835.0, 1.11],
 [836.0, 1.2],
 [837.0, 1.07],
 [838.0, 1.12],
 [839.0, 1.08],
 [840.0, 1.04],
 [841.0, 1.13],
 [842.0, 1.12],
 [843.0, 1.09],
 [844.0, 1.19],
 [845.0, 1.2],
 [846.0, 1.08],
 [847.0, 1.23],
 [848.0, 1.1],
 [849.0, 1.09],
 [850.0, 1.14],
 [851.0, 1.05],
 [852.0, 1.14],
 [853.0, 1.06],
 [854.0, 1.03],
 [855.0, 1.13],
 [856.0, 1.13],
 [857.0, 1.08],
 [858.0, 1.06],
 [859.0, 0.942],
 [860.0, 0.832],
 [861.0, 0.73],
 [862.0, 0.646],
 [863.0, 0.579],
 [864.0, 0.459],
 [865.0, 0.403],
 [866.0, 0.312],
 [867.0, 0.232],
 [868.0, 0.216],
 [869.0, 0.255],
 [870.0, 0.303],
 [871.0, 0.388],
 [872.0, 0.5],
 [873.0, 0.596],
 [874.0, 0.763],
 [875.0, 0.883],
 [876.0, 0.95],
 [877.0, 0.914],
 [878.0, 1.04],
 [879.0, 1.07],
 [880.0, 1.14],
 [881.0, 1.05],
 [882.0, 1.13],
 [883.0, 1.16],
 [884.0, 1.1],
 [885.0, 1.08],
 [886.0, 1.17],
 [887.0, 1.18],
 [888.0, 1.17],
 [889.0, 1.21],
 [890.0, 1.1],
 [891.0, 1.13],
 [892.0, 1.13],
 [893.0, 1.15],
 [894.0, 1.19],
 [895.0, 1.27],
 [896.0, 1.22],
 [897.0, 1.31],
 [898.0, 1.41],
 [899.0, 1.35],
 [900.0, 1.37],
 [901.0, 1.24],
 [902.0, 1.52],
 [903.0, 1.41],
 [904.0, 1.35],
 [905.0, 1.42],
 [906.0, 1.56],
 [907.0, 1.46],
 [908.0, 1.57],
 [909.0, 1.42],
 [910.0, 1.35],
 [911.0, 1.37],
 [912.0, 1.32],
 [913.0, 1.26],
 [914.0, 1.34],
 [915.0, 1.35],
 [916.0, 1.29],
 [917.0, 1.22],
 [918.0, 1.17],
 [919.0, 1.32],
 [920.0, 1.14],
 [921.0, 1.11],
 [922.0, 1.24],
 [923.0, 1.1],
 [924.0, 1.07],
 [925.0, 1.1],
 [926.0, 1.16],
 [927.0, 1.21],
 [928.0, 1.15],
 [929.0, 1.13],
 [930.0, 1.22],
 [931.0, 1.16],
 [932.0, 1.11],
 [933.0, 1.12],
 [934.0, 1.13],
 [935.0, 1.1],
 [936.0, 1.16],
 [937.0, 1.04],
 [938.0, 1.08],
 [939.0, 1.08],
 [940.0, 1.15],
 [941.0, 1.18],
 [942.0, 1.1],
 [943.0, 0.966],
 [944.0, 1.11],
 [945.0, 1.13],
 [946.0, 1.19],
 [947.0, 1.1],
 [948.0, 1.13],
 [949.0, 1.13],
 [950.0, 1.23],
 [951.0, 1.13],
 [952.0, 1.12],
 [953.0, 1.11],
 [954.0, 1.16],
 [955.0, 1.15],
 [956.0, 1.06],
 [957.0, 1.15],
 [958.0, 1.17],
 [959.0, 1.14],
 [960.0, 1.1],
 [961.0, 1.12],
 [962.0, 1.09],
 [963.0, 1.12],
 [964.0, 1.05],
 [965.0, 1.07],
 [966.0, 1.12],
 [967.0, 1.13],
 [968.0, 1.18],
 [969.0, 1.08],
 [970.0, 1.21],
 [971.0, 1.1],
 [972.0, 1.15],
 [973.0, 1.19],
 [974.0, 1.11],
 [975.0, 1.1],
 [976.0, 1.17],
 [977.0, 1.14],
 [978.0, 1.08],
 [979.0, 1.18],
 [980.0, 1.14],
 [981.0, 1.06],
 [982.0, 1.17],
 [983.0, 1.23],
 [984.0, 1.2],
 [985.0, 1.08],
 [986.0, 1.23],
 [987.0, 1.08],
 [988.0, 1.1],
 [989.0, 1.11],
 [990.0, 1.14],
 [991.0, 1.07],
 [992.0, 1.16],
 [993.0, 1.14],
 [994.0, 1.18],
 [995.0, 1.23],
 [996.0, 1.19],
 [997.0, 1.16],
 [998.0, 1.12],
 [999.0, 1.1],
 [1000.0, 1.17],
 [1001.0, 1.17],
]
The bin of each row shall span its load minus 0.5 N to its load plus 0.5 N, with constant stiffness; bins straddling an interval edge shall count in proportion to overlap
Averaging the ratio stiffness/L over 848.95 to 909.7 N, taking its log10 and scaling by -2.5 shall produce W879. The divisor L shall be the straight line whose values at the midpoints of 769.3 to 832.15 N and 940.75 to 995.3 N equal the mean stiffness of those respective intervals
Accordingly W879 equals 0.13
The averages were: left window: 1.15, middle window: 1.02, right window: 1.13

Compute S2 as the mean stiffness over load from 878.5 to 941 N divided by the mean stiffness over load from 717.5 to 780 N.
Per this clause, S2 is 1.1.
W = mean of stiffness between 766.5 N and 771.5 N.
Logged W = 1.12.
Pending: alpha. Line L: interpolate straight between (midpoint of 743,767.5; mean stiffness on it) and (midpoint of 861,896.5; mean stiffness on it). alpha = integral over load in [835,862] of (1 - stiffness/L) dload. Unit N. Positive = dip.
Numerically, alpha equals -4.2 N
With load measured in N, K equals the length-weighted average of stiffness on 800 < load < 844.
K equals 1.14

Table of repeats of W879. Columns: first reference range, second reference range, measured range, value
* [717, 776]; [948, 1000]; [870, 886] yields 0.248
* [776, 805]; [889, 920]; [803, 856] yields 0.075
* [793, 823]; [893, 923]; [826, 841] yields 0.057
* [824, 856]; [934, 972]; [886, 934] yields -0.122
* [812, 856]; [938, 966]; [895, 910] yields -0.237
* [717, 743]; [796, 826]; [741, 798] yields -0.004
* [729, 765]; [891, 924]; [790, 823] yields 0.043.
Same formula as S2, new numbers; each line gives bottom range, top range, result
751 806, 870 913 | 1.01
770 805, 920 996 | 0.97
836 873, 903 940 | 1.42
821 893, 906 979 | 1.20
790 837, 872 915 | 1.05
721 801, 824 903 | 0.89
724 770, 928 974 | 0.99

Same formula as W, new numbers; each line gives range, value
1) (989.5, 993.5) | 1.13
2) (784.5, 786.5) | 1.08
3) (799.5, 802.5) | 1.16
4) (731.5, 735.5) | 1.15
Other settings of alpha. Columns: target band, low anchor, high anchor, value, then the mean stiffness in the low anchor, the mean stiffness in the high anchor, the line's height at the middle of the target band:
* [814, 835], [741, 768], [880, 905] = 0.9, 1.14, 1.23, 1.18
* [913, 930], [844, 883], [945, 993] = -3.3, 0.847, 1.13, 1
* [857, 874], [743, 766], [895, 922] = 9.7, 1.14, 1.34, 1.28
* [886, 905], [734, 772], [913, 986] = -2.0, 1.13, 1.14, 1.14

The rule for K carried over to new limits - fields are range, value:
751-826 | 1.15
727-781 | 1.14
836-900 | 0.974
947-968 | 1.12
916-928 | 1.17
